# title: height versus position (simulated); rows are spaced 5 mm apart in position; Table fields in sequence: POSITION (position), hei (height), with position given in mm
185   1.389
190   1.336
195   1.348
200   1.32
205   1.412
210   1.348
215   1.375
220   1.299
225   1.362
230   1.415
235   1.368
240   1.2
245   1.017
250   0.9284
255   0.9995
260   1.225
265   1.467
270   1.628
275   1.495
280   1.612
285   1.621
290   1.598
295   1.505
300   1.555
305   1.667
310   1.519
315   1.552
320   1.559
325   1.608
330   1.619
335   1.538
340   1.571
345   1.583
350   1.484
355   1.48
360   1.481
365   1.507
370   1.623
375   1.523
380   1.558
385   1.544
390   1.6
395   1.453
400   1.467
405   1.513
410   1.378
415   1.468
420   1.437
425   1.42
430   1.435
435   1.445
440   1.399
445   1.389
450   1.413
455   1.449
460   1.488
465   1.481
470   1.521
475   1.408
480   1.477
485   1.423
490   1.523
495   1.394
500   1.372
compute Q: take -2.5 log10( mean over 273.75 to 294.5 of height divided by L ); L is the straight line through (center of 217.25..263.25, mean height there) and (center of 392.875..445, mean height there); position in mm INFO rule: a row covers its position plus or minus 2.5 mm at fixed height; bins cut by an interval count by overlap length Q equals -0.24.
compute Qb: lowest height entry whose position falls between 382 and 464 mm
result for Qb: 1.378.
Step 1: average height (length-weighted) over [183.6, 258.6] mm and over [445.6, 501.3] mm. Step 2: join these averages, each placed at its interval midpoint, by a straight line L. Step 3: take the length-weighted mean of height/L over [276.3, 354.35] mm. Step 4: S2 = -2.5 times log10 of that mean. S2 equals -0.17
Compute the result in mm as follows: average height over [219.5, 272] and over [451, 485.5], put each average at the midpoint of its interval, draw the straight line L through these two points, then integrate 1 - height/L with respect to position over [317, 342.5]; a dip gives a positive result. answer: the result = -4.6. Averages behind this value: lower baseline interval 1.26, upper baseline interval 1.46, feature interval 1.58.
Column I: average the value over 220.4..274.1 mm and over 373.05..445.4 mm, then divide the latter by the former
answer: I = 1.2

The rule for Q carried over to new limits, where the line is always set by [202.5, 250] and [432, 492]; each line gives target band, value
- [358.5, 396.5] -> -0.11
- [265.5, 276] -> -0.18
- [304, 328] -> -0.17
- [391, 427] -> -0.03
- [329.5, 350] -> -0.14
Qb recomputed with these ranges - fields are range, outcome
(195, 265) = 0.9284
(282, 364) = 1.48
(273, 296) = 1.495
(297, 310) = 1.519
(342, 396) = 1.453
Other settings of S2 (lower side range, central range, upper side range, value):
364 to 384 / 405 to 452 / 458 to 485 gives 0.06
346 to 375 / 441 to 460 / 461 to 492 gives 0.04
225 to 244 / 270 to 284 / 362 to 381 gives -0.14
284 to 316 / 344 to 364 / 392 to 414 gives 0.01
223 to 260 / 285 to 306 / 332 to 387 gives -0.17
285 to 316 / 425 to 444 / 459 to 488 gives 0.05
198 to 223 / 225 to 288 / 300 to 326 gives 0.09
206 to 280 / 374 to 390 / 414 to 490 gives -0.11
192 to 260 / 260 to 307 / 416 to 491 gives -0.19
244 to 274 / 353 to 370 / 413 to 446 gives -0.12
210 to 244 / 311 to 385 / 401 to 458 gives -0.12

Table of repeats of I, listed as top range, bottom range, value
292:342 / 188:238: 1.16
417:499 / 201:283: 1.09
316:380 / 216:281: 1.19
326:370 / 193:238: 1.13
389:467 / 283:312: 0.92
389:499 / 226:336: 1.01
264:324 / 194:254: 1.23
